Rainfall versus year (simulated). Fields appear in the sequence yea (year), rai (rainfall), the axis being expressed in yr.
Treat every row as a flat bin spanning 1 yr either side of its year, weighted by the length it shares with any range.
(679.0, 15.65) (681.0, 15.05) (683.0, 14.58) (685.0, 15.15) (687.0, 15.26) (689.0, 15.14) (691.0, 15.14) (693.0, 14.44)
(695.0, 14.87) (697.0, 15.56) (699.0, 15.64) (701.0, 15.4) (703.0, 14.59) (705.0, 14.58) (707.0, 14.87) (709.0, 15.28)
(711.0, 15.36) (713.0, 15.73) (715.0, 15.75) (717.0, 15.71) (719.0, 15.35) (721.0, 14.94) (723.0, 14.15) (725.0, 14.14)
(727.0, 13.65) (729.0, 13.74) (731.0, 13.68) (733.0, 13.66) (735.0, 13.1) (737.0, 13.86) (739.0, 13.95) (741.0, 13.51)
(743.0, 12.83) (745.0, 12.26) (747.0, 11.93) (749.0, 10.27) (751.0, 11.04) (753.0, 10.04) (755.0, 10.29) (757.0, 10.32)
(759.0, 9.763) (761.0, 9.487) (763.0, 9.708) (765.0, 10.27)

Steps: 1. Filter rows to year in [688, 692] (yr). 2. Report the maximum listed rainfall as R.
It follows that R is 15.14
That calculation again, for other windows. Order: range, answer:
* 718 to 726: 15.35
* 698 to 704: 15.64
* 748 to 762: 11.04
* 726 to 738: 13.86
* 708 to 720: 15.75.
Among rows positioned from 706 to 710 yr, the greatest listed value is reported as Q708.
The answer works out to 15.28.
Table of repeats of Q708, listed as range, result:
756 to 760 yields 10.32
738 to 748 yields 13.95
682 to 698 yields 15.56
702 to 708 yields 14.87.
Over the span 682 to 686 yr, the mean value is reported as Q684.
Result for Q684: 14.9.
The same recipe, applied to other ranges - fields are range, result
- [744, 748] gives 12.1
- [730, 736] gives 13.5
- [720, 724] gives 14.5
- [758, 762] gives 9.62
